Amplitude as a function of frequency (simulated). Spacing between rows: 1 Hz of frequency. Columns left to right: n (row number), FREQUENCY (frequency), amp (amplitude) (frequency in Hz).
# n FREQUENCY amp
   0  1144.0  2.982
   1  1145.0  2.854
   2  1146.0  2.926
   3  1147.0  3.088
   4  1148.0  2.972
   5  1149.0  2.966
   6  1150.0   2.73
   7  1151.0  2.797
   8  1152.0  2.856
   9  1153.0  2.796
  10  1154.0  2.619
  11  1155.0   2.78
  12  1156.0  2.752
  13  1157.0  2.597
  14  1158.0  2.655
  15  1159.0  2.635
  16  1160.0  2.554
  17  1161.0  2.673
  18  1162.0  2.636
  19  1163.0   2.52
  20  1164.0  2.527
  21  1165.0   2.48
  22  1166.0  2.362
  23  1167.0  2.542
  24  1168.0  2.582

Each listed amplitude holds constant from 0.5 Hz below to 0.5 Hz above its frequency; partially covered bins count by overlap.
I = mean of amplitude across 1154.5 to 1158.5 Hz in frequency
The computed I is 2.7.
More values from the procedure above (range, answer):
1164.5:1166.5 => 2.42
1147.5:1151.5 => 2.87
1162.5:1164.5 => 2.52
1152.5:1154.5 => 2.71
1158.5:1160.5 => 2.59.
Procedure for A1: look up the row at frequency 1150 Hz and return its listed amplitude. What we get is 2.73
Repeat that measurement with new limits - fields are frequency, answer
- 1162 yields 2.636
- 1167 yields 2.542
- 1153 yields 2.796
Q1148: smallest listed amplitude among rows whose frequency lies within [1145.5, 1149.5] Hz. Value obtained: 2.926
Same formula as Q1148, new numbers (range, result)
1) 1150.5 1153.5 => 2.796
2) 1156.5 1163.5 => 2.52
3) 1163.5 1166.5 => 2.362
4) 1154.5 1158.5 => 2.597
